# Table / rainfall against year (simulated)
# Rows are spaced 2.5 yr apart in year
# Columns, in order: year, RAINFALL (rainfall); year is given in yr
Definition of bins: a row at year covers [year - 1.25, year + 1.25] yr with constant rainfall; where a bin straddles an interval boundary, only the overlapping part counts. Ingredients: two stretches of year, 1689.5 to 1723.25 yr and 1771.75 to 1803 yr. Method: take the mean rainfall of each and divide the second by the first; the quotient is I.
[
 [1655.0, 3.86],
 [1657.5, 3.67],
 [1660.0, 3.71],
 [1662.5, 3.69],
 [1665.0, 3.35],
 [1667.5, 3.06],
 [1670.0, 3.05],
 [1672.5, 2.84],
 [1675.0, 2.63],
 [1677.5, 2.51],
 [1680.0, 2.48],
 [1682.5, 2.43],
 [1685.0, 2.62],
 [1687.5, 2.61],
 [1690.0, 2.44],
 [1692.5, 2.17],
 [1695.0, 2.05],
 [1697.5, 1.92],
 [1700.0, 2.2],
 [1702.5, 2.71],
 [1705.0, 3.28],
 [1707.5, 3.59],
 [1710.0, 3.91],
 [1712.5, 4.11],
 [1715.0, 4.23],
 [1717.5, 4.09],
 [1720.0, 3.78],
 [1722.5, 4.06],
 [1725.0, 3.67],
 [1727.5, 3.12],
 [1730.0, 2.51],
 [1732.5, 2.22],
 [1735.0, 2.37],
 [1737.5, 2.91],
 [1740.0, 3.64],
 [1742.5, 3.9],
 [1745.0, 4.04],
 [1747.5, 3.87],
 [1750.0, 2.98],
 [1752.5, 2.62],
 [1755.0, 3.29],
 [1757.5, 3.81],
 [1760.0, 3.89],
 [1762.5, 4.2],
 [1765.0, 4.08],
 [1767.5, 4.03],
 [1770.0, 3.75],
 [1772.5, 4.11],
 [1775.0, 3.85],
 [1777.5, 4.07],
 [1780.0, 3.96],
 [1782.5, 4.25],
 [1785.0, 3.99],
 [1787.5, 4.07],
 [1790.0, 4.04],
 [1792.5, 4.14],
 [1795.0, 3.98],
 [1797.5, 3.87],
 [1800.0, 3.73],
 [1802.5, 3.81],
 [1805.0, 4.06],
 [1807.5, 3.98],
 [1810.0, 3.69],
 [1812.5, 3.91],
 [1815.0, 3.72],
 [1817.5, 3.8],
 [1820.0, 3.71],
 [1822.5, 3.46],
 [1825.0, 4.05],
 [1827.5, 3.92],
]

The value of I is 1.3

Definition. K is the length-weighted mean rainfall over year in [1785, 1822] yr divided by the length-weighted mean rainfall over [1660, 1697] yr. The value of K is 1.43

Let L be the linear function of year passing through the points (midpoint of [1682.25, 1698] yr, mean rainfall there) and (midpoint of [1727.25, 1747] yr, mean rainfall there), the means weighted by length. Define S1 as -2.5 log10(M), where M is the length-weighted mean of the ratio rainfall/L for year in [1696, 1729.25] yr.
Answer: -0.25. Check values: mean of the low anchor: 2.33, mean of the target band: 3.41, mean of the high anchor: 3.12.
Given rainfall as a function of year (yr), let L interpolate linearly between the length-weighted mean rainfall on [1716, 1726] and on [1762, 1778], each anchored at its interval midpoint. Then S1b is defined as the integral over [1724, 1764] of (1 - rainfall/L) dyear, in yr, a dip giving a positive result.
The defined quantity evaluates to 6.5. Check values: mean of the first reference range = 3.91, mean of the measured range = 3.32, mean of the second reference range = 4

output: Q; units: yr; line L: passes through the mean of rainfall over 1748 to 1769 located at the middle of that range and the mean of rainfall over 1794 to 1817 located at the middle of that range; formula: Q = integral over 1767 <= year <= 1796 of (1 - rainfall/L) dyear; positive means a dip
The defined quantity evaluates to -2.2 yr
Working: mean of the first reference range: 3.62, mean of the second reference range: 3.86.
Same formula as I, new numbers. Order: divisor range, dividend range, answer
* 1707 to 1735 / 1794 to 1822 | 1.09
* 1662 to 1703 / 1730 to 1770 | 1.32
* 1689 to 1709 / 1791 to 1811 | 1.53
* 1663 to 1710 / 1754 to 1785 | 1.46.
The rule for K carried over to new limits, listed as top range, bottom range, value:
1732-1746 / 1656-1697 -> 1.14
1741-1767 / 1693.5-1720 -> 1.14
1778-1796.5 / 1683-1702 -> 1.76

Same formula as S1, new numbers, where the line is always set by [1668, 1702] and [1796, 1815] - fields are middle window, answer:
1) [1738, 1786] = -0.13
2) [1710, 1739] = -0.17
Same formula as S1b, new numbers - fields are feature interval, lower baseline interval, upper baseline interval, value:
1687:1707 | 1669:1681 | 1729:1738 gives 1.2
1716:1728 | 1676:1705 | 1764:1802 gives -3.4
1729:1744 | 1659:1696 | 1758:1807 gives 2.2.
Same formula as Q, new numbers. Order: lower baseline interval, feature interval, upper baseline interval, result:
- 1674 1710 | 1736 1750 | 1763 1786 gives -0.4 yr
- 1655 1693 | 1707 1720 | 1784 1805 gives -2.9 yr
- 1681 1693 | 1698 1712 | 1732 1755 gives -2.1 yr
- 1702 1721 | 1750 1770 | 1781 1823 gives 0.9 yr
